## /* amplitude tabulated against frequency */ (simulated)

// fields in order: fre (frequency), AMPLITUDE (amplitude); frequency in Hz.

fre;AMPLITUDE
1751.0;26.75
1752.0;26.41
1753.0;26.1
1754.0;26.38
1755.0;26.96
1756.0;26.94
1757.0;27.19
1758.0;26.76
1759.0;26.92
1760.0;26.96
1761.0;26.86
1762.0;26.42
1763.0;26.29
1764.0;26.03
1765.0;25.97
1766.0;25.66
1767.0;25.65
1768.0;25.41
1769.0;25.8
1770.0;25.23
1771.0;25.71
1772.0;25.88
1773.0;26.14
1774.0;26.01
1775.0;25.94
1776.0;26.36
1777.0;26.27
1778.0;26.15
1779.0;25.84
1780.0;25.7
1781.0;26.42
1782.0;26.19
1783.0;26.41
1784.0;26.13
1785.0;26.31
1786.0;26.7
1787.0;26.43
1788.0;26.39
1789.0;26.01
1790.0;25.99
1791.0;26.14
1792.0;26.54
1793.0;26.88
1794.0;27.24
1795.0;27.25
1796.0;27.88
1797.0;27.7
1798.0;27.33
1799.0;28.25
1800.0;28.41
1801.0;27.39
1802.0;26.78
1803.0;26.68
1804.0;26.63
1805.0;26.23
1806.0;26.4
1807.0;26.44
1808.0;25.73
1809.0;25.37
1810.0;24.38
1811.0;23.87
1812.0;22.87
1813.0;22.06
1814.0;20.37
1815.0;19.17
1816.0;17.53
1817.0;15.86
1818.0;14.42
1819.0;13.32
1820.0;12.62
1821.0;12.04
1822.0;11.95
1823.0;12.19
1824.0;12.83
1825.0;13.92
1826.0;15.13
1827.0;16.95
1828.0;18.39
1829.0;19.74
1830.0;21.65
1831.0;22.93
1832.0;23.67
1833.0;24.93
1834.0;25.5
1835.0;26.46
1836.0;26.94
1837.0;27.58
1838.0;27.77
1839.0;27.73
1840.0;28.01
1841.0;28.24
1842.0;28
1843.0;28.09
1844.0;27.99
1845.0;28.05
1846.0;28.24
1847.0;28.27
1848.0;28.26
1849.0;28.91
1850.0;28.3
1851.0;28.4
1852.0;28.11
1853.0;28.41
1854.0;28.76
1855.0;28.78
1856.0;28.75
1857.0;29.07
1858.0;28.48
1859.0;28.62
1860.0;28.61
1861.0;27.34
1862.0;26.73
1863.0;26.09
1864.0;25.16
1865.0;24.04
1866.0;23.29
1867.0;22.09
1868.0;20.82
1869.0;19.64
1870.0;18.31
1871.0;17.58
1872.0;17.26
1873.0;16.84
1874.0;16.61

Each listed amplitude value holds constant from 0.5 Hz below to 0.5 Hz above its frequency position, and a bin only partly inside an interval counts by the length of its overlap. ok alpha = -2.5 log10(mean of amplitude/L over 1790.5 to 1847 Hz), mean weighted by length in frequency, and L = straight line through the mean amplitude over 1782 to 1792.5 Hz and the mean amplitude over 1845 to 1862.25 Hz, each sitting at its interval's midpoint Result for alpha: 0.170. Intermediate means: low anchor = 26.3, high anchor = 28.4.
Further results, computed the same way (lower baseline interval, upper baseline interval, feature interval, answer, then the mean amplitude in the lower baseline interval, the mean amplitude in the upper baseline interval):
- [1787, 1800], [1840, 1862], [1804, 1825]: 0.38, 27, 28.3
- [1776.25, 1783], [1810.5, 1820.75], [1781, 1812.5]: -0.19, 26.1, 18.1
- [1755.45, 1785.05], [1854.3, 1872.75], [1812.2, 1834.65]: 0.38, 26.2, 24.4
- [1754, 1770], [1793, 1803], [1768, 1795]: 0.03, 26.4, 27.5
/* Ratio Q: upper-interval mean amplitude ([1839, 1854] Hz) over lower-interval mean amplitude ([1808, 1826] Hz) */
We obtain 1.61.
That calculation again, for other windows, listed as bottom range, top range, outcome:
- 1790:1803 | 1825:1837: 0.80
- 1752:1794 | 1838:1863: 1.07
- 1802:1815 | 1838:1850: 1.14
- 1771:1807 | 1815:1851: 0.83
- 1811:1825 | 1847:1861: 1.77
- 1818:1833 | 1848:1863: 1.72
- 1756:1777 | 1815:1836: 0.68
